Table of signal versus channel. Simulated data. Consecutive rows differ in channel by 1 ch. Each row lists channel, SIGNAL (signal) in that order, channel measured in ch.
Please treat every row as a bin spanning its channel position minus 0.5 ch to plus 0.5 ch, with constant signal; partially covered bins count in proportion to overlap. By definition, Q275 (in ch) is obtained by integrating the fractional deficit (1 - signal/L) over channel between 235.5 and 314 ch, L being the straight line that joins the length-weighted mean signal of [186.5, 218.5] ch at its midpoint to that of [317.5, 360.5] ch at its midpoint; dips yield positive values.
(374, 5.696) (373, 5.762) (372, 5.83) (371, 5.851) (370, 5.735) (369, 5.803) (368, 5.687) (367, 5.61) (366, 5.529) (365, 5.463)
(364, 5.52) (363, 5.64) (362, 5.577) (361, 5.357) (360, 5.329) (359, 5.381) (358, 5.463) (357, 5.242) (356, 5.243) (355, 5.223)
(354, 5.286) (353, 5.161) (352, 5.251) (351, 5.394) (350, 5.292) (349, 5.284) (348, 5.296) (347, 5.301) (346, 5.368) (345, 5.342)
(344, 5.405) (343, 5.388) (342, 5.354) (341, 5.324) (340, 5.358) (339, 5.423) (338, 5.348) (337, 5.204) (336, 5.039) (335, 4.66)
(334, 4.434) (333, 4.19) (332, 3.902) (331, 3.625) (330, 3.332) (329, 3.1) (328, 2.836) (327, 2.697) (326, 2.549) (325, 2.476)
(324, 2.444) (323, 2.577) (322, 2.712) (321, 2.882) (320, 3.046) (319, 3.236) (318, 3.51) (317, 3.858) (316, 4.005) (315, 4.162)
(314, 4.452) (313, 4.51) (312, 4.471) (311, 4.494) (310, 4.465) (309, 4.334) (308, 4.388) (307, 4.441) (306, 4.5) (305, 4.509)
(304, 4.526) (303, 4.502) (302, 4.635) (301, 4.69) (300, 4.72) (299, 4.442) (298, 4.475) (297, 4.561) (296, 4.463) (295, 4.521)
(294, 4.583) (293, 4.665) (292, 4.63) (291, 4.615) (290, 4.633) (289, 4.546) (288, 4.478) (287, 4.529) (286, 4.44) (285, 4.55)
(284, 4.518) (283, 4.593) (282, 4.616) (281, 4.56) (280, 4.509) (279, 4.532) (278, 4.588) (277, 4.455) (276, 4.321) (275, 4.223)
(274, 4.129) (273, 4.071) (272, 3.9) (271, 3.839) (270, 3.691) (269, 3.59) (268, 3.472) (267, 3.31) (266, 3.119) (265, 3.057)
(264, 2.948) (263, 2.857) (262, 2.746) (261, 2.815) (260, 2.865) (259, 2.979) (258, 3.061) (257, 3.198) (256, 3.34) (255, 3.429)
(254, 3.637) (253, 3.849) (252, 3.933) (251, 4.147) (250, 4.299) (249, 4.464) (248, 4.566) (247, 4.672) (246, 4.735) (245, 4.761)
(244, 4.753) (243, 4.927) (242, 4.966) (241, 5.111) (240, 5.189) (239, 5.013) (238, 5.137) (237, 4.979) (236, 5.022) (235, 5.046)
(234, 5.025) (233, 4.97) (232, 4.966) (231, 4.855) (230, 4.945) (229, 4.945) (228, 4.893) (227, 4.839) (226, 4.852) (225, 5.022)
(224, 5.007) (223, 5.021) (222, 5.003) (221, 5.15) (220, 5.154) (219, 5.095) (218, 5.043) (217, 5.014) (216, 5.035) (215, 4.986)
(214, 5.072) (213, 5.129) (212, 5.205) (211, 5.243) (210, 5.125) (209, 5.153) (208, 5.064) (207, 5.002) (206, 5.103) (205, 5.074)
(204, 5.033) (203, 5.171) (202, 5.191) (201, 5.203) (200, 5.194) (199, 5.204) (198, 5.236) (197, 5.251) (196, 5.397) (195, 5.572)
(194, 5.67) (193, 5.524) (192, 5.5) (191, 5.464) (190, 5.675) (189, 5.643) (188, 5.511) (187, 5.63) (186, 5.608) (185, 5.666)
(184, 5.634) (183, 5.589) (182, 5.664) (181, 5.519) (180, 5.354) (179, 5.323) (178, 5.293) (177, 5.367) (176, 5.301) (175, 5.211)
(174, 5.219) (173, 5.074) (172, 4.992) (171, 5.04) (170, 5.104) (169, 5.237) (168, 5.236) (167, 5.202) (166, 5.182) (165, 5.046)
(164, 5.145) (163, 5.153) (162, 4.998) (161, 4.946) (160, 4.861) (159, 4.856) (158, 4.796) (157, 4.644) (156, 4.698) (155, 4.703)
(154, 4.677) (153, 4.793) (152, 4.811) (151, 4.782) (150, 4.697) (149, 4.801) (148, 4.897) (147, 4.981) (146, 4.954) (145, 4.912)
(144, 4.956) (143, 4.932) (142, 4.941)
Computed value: 9.4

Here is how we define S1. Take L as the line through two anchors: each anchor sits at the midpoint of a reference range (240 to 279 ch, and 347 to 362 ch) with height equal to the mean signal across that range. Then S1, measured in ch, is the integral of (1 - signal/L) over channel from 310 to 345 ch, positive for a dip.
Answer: 6.4 ch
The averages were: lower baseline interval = 3.89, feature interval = 4.03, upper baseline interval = 5.31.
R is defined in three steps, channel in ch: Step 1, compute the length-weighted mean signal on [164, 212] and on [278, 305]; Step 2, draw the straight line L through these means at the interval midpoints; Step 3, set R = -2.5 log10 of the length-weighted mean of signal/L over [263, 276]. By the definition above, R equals 0.29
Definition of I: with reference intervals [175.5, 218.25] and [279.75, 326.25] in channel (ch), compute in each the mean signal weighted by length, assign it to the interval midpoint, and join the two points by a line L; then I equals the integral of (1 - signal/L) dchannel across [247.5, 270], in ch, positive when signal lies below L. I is 5.9 ch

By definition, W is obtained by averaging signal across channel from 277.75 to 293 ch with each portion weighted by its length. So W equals 4.56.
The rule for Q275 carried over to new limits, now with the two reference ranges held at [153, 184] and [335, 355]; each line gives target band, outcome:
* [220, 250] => 1.52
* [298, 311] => 1.83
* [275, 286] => 1.51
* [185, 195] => -0.87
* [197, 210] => 0.03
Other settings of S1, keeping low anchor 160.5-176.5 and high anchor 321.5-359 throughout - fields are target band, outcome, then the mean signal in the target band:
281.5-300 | 0.6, 4.55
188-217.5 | -1.4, 5.25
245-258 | 2.2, 4.01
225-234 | 0.0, 4.92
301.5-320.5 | 1.8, 4.21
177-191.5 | -1.3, 5.53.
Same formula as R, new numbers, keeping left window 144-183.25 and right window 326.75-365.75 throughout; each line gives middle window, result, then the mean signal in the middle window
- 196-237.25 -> -0.009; 5.07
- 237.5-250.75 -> 0.047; 4.8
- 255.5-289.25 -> 0.289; 3.83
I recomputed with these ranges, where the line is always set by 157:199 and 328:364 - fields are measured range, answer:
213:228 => 0.60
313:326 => 4.53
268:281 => 2.52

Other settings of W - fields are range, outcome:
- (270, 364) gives 4.48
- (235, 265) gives 4.08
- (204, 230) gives 5.05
